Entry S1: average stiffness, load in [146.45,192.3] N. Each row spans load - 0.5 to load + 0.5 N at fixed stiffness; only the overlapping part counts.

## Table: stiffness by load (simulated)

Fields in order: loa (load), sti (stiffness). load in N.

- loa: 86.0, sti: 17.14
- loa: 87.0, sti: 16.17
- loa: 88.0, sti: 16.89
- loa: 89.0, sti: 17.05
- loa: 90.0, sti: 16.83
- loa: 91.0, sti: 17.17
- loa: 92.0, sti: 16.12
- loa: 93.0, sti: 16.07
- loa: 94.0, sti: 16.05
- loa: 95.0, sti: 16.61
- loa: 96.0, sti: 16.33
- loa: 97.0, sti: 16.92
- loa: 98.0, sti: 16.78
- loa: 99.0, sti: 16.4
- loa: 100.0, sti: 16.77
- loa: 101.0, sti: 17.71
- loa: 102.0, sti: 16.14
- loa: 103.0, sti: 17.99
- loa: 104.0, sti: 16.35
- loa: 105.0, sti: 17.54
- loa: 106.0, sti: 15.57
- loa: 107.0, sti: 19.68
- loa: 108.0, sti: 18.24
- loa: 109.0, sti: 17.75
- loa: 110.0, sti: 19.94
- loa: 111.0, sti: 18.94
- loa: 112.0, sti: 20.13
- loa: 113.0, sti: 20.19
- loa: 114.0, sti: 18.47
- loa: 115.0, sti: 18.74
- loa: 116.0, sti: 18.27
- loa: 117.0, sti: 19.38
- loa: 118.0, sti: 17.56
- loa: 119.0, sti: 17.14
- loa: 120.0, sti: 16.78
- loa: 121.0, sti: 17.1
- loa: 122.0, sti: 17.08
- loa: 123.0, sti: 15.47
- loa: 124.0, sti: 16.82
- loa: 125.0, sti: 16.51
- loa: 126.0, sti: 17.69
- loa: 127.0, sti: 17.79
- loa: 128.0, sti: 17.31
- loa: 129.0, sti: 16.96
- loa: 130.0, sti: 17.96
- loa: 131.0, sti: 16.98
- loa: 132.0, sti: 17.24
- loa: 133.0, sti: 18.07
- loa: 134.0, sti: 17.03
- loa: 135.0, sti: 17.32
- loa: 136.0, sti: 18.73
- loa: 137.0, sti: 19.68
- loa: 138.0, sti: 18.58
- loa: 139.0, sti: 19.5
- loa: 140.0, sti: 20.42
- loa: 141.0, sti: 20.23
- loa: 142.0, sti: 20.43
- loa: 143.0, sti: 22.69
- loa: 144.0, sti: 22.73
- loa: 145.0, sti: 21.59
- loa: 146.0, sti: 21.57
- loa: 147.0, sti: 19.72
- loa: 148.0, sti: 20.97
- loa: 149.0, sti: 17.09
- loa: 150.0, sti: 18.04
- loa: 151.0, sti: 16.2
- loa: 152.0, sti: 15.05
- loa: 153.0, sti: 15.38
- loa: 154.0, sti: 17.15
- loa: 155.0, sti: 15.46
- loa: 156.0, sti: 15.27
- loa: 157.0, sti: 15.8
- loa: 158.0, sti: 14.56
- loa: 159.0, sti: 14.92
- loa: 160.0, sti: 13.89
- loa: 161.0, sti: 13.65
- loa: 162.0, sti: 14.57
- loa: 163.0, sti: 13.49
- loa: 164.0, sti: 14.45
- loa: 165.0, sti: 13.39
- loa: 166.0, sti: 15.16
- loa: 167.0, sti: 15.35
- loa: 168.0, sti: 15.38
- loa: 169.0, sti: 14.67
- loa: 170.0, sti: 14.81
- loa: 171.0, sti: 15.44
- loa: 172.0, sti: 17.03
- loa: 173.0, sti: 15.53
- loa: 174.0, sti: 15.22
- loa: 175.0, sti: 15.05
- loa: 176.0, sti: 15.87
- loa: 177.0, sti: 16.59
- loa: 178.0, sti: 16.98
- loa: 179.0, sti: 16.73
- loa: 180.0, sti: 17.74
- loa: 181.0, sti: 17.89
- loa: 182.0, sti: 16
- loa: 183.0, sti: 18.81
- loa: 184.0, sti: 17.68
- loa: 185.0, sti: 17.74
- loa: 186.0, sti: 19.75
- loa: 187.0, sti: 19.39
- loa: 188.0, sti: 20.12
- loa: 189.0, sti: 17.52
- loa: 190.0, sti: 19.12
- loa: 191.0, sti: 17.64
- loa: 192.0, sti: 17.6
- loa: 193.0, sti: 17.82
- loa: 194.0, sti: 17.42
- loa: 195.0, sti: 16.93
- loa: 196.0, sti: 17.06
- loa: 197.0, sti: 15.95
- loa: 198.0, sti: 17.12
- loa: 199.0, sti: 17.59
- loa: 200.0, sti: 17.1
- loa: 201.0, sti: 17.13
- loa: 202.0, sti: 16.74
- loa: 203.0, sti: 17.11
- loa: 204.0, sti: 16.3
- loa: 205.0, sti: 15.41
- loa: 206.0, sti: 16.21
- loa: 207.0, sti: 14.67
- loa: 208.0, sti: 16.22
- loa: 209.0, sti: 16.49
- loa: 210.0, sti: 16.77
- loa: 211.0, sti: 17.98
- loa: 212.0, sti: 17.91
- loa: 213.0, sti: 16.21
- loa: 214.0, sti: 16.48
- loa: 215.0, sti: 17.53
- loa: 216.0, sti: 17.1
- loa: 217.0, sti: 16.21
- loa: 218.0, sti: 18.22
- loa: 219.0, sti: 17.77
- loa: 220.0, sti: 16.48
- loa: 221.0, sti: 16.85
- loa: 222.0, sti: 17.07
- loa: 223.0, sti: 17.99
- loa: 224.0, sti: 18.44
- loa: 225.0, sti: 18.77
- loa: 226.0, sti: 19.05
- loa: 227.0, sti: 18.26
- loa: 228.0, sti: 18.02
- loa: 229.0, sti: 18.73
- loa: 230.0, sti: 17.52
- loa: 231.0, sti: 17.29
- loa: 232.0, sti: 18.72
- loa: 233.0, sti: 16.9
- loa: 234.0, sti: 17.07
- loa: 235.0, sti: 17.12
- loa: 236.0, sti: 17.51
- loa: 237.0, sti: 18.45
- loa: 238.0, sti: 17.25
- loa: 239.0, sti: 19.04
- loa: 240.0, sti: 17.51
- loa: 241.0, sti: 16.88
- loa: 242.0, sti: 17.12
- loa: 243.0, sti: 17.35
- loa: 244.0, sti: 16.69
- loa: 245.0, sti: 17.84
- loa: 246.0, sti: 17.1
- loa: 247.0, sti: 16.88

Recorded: 16.4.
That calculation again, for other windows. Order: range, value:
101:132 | 17.7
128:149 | 19.3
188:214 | 17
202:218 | 16.6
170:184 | 16.5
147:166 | 15.6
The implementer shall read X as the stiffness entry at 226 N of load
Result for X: 19.05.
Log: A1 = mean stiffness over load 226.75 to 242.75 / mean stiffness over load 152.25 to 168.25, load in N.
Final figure 1.19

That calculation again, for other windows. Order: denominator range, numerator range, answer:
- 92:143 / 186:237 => 0.98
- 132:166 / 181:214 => 0.99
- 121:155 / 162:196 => 0.91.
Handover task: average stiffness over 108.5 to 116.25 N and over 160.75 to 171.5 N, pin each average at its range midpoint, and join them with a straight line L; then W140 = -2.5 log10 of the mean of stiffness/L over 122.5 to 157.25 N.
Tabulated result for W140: -0.09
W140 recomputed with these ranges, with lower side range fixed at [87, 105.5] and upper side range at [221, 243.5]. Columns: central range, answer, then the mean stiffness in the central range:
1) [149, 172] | 0.14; 15.2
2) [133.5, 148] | -0.17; 20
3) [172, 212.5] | 0.02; 17.1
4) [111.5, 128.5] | -0.05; 17.8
